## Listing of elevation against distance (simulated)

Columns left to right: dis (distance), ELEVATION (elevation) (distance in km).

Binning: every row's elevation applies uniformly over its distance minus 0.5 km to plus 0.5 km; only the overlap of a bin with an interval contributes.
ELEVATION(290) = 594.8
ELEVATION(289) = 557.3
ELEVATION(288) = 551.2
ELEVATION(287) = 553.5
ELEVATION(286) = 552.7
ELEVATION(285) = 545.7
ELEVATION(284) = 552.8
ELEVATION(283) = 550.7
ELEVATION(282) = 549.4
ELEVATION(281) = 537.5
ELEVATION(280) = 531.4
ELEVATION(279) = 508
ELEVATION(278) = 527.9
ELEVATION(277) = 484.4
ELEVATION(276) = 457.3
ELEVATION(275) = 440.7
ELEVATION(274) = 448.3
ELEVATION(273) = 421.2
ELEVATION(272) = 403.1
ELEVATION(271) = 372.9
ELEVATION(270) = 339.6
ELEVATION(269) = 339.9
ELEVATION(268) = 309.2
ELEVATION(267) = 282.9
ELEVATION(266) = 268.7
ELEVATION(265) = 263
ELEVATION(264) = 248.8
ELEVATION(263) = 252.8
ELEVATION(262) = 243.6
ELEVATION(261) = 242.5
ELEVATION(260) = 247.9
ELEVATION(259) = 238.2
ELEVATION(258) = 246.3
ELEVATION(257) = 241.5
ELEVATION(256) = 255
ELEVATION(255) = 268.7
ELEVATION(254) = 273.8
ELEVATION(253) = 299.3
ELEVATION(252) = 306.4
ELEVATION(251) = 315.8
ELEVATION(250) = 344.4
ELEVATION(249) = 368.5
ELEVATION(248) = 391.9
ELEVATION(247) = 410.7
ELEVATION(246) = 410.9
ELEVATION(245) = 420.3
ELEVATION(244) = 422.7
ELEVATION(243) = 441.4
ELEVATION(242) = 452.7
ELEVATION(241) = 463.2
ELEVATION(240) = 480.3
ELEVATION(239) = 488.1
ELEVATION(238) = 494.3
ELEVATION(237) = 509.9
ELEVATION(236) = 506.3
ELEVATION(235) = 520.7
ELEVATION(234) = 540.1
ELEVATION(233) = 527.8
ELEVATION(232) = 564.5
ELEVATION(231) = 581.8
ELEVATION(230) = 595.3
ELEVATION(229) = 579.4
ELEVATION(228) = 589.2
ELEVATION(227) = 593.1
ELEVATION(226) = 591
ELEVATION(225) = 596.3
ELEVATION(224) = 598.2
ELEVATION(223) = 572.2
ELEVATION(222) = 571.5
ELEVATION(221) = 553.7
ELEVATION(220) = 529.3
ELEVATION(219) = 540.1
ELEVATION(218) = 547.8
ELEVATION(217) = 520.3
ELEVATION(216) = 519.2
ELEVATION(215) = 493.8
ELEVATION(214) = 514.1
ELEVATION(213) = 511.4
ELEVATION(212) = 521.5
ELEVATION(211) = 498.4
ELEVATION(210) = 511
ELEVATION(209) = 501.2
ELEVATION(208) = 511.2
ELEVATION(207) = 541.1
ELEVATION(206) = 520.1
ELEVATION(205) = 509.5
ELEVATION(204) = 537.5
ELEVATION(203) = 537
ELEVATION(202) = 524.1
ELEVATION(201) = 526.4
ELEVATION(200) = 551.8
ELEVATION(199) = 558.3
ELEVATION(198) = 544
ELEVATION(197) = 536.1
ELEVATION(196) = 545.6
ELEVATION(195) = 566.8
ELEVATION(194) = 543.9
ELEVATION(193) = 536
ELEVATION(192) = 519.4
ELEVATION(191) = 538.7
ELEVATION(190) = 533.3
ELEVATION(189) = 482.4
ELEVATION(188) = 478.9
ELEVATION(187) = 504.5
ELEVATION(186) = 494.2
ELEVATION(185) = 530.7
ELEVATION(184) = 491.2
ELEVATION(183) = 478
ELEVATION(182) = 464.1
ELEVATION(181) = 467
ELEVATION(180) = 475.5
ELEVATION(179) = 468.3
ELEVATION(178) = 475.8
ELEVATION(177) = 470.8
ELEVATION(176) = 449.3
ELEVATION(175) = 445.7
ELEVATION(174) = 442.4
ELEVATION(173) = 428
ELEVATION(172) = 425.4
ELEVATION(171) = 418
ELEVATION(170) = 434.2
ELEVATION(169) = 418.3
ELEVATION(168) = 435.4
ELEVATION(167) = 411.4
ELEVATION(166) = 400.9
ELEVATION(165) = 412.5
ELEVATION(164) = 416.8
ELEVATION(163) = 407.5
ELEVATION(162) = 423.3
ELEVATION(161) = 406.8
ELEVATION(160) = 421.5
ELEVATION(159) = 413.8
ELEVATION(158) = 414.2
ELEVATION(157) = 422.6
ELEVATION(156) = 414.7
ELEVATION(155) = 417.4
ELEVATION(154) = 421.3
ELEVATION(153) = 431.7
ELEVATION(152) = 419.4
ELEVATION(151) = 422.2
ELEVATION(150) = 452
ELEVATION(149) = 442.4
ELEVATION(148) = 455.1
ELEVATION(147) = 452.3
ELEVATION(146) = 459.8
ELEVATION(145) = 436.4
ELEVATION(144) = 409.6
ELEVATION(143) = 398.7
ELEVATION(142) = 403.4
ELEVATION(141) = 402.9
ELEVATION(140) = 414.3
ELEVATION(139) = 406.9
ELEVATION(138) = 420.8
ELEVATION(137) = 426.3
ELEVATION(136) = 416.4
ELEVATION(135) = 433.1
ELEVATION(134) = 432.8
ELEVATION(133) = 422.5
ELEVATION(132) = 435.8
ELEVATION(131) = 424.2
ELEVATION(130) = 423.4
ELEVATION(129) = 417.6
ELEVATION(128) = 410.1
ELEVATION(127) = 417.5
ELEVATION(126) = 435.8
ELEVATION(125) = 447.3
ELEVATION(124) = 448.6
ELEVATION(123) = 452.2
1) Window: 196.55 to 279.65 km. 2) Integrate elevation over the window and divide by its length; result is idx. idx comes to 450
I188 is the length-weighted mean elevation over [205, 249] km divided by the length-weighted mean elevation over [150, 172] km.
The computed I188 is 1.23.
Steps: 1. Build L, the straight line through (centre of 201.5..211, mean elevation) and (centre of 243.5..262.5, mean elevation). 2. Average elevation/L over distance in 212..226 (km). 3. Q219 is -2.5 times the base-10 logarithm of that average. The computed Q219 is -0.18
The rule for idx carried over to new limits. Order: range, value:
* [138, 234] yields 487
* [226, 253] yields 473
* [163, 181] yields 437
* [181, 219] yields 520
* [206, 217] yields 513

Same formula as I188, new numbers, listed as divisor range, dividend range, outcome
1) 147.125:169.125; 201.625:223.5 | 1.25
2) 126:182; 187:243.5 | 1.24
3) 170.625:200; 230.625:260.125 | 0.81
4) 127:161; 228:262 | 0.96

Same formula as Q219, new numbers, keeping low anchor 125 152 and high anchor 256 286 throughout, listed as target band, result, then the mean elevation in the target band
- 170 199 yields -0.194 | 491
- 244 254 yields 0.084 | 362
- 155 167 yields 0.012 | 414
